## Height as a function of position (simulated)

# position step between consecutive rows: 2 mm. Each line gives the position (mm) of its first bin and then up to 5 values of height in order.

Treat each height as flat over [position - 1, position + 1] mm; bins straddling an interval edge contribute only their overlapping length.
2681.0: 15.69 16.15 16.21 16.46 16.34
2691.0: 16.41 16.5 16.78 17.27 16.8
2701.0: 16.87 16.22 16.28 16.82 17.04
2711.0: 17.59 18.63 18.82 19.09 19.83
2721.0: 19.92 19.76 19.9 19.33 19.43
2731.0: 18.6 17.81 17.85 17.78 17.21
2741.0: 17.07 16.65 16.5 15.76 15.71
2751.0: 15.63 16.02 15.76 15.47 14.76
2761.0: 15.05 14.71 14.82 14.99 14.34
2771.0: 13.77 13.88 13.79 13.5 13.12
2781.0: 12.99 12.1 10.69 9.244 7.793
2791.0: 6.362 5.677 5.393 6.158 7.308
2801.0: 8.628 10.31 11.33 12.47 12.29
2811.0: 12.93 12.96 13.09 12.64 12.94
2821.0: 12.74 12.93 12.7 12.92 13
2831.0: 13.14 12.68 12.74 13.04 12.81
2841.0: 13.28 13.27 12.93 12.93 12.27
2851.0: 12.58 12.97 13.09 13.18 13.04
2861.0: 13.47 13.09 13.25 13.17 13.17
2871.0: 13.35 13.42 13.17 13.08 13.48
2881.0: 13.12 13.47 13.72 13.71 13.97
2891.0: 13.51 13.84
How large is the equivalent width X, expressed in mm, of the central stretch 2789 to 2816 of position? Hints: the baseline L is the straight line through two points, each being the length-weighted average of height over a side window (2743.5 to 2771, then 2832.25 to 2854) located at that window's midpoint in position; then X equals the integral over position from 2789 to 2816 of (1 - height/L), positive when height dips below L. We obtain 8.5 mm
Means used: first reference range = 15.3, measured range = 9.54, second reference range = 12.9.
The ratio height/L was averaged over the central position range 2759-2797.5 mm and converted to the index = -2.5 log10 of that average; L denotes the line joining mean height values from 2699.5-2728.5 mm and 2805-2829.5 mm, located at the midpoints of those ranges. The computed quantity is 0.273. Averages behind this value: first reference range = 18.3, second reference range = 12.7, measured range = 11.6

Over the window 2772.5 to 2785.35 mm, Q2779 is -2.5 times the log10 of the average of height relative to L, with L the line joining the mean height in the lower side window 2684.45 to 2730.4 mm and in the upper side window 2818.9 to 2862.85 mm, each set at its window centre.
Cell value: 0.17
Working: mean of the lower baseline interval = 17.8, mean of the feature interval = 12.9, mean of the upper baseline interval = 12.9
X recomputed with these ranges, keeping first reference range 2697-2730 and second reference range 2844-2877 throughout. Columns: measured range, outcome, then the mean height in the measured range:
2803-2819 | 2.6 mm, 12.4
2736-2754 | 0.7 mm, 16.5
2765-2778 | 1.7 mm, 14.1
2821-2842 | 1.7 mm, 12.9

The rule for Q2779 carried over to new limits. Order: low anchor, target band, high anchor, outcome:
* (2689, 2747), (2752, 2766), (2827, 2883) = 0.077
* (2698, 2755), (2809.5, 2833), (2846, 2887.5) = 0.137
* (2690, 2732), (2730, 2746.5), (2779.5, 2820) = -0.117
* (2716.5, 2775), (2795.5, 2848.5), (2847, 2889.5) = 0.202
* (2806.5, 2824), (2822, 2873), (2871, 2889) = 0.008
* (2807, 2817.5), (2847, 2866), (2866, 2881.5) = 0.010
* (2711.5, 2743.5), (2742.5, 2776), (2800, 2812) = 0.038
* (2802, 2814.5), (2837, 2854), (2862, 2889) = -0.009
